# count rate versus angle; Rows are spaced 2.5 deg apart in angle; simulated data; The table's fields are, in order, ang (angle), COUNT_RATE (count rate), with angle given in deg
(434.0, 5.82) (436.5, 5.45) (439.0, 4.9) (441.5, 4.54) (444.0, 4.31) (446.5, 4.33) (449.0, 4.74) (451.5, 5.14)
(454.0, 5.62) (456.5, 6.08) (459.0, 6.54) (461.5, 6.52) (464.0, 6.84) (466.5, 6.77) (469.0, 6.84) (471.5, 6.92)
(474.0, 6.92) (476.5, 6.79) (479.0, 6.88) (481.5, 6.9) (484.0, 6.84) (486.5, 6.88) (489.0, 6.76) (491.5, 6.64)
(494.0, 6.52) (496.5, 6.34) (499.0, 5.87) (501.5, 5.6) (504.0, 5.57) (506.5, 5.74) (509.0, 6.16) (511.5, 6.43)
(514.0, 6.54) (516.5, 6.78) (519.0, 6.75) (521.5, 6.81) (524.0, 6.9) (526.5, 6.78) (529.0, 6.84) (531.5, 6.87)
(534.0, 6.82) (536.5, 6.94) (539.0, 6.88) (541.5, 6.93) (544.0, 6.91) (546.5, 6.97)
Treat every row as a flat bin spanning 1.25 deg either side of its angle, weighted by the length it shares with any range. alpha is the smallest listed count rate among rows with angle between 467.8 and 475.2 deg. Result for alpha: 6.84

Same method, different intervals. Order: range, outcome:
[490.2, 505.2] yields 5.57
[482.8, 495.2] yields 6.52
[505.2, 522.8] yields 5.74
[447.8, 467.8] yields 4.74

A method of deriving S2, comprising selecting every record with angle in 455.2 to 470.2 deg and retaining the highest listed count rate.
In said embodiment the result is 6.84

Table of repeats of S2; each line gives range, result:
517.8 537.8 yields 6.94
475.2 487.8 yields 6.9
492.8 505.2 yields 6.52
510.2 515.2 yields 6.54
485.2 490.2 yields 6.88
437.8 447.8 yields 4.9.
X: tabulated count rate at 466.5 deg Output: 6.77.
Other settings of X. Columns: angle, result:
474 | 6.92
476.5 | 6.79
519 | 6.75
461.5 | 6.52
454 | 5.62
